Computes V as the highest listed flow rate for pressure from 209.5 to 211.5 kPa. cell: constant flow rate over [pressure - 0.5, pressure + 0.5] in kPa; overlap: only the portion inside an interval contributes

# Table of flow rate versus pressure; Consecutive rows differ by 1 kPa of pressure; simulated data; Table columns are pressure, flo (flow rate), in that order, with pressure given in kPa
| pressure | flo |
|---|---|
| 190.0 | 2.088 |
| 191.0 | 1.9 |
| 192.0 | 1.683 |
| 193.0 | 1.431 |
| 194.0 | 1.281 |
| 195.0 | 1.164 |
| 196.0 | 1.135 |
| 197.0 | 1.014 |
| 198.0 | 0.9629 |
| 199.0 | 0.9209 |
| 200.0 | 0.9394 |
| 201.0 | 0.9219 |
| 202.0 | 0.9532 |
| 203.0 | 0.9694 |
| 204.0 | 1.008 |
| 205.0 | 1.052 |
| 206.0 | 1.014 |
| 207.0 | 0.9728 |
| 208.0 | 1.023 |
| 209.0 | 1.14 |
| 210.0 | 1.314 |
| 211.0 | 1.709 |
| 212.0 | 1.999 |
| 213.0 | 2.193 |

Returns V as 1.709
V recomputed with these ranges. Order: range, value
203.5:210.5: 1.314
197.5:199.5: 0.9629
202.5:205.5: 1.052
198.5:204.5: 1.008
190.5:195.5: 1.9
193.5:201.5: 1.281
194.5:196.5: 1.164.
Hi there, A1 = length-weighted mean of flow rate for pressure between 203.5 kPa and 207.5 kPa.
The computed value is 1.01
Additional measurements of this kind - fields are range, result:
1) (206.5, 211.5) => 1.23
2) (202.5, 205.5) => 1.01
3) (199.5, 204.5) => 0.958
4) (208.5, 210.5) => 1.23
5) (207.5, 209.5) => 1.08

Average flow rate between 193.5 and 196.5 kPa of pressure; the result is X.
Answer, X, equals 1.19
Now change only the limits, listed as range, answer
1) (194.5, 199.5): 1.04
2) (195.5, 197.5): 1.07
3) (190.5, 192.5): 1.79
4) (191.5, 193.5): 1.56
